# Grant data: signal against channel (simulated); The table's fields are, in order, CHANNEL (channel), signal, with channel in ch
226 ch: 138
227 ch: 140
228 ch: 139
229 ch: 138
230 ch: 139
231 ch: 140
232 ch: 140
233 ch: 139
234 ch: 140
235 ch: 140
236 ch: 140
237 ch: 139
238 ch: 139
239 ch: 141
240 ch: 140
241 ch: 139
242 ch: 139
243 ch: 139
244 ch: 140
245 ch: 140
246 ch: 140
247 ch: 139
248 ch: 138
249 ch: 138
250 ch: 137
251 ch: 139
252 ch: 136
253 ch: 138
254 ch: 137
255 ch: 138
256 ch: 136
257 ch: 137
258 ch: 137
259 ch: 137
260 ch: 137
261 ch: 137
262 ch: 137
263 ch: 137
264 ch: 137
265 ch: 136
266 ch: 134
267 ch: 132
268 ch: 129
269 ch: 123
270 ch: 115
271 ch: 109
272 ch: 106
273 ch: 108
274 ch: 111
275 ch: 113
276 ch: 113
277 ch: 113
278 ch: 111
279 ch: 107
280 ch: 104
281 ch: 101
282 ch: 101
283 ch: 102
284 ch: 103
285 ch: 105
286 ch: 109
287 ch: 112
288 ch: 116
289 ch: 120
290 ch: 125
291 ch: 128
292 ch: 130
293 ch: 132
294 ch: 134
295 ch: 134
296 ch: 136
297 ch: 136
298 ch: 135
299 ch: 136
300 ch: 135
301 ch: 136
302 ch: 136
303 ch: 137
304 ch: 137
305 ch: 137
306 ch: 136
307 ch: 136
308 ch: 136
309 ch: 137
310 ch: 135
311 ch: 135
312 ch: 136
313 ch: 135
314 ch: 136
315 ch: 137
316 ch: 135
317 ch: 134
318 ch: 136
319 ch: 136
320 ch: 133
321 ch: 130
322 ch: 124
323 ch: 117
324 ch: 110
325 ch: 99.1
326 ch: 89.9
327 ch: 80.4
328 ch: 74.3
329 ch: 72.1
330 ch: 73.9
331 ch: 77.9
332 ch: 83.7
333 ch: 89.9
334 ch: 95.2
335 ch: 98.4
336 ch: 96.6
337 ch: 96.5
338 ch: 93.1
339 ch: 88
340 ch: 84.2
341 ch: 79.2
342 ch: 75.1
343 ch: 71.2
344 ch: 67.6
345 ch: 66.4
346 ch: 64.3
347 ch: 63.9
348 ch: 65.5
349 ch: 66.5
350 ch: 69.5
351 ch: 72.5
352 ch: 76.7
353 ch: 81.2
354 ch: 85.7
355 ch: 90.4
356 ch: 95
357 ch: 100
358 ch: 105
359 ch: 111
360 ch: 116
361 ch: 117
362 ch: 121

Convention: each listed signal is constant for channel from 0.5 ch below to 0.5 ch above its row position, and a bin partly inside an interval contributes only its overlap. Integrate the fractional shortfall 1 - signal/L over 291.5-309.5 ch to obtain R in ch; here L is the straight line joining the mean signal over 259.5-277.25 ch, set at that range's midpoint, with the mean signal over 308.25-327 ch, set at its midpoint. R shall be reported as -1.4 ch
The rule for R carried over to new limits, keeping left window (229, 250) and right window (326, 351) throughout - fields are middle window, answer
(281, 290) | 0.2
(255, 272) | -0.9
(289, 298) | -2.1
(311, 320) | -4.1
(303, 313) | -4.0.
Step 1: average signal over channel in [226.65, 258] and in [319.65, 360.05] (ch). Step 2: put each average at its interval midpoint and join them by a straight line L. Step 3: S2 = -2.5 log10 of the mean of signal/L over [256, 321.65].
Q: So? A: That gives -0.121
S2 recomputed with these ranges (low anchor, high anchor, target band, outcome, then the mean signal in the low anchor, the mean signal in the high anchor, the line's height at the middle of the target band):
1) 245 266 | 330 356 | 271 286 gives 0.14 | 137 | 80.1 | 122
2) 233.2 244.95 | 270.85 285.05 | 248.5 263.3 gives -0.10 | 140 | 107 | 126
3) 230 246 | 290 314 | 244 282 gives 0.09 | 140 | 135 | 138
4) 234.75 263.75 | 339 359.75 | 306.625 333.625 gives -0.18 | 138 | 80.2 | 97.2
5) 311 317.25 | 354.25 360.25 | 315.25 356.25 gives 0.29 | 136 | 102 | 119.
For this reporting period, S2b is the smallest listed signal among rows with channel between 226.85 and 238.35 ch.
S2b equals 138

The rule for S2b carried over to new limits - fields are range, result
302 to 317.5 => 134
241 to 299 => 101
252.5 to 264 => 136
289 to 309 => 120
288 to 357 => 63.9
